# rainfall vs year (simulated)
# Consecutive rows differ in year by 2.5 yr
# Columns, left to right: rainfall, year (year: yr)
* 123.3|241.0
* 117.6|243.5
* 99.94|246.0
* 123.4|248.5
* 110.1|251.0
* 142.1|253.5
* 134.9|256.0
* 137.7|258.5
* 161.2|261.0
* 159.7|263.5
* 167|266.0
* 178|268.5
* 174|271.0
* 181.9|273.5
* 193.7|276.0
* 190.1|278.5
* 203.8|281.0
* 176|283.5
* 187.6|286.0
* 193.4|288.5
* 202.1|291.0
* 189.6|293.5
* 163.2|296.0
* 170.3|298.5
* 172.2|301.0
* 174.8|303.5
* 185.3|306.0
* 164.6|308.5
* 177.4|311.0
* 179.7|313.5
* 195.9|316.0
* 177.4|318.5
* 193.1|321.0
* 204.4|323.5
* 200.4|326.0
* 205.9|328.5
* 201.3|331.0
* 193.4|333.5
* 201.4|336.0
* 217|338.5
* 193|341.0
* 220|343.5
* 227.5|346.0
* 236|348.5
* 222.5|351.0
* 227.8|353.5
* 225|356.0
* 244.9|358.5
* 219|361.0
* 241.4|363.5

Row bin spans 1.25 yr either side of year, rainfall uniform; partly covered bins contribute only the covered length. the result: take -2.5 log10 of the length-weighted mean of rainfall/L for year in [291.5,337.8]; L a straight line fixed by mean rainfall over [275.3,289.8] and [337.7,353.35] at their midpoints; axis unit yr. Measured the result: 0.11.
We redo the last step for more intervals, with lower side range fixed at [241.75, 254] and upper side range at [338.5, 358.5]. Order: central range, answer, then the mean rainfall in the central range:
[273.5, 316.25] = -0.11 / 183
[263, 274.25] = -0.23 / 173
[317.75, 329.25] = 0.00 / 197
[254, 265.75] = -0.15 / 150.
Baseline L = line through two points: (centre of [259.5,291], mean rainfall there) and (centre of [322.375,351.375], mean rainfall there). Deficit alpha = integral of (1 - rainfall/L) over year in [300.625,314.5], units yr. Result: 1.4 yr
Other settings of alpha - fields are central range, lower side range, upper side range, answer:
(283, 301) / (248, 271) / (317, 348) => -1.0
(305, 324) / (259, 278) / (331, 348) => 1.2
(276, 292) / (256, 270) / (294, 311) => -2.5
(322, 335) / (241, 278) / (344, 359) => 0.5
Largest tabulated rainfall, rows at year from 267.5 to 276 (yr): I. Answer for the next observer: 193.7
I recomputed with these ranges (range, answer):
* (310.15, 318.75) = 195.9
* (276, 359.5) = 244.9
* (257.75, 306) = 203.8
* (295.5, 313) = 185.3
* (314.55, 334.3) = 205.9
